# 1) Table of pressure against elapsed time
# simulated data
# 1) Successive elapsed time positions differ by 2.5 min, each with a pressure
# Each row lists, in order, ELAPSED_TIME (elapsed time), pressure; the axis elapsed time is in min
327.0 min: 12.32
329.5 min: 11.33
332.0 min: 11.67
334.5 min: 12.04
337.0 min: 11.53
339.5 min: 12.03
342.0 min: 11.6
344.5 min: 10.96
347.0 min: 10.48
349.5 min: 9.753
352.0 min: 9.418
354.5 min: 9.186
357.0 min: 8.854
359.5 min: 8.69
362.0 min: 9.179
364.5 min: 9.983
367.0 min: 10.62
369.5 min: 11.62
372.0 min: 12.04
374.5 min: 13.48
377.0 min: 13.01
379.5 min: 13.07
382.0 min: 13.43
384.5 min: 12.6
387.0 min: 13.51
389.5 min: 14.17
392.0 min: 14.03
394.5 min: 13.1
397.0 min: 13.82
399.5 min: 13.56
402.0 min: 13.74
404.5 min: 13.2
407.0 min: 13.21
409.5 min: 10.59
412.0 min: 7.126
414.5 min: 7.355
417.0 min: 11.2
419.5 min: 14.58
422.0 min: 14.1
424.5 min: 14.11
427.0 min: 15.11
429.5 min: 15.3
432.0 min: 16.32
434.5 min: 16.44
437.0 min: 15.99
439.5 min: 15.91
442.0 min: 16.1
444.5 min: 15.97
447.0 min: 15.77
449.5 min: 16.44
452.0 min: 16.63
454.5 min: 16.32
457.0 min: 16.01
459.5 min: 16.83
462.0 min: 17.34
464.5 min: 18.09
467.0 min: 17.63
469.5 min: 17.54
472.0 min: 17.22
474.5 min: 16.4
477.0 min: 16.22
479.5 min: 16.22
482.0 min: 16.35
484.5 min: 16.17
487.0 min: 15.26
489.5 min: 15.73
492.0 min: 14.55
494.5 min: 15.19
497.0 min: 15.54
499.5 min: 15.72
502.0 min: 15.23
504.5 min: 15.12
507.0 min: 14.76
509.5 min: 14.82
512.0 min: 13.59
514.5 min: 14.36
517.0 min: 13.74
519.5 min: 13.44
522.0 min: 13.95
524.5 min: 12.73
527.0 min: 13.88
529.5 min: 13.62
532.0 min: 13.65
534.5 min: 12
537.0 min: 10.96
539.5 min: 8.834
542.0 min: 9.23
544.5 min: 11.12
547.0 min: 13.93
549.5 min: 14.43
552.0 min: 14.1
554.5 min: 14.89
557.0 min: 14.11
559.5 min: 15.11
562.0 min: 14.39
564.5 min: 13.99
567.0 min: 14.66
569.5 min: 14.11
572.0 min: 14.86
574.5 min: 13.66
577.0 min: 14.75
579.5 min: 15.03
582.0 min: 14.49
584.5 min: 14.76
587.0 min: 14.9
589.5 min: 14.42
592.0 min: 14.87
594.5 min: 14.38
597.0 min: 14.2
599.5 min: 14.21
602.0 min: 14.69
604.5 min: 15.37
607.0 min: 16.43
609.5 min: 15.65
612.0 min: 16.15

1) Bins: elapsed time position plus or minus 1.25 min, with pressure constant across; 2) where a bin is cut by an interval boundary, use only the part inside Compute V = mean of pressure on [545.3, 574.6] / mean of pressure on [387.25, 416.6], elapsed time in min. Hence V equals 1.2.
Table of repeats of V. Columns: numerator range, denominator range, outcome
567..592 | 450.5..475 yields 0.86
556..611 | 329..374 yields 1.38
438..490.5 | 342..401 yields 1.41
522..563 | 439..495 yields 0.79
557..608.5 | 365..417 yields 1.19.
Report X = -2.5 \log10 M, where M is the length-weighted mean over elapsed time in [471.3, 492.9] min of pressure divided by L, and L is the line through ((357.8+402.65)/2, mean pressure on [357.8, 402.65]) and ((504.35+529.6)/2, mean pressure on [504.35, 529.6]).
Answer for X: -0.18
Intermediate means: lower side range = 12.4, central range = 16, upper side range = 14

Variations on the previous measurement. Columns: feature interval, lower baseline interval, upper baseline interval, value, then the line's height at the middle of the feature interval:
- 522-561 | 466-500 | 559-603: 0.18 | 15.2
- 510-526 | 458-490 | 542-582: 0.13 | 15.4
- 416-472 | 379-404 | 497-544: -0.19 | 13.4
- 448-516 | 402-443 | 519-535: -0.19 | 13.4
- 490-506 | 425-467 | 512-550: -0.09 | 14.1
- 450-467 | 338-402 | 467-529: -0.20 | 14.1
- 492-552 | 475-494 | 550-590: 0.13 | 15.2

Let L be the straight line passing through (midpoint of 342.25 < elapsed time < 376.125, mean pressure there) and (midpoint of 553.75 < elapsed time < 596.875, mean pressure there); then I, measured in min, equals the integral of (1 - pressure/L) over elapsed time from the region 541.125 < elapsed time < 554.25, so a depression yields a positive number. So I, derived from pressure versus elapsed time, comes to 1.1 min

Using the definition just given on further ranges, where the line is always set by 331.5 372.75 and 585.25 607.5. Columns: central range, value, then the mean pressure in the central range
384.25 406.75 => -4.5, 13.6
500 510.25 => -1.4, 15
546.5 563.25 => -0.5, 14.4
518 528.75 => 0.0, 13.5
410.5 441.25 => -4.7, 13.6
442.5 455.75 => -4.3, 16.2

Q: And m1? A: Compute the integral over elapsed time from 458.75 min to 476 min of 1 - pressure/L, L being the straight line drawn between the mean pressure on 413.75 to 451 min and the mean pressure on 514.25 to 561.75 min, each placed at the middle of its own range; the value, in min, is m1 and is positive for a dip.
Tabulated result -3.7 min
